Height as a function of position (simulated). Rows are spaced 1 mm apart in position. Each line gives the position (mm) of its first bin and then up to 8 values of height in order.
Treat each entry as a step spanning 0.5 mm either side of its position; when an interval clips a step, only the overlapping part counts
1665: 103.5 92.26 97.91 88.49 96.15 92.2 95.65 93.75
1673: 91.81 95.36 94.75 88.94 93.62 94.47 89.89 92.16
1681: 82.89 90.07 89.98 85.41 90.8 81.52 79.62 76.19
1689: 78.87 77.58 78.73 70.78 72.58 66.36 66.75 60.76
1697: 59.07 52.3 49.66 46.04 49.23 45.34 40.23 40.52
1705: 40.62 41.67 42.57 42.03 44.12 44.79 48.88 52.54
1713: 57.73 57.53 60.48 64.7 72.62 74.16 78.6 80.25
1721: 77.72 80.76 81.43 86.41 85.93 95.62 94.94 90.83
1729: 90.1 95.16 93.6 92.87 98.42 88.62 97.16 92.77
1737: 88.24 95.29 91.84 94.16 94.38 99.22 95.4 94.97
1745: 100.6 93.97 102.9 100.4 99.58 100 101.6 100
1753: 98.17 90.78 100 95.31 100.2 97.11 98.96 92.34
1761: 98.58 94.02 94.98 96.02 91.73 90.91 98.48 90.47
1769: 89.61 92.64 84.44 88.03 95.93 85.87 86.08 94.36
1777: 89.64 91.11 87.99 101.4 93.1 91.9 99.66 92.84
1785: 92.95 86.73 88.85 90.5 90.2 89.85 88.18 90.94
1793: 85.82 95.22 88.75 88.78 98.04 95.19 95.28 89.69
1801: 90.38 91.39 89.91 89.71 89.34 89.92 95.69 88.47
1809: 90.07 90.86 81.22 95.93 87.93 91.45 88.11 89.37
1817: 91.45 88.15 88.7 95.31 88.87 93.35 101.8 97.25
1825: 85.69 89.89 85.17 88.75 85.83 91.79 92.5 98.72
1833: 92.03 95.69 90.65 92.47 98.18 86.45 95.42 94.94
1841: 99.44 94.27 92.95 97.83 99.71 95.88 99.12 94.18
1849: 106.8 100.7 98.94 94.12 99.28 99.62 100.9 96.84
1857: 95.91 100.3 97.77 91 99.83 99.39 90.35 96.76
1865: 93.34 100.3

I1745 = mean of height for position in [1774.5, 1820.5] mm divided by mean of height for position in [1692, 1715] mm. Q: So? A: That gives 1.76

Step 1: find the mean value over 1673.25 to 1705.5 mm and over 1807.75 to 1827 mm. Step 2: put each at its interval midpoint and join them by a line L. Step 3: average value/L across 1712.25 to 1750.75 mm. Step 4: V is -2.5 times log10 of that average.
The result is -0.12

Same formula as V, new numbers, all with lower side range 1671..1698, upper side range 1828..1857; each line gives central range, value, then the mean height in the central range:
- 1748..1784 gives -0.062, 94.4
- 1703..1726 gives 0.342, 61.9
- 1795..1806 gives 0.007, 91.5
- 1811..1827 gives 0.032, 91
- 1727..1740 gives -0.081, 93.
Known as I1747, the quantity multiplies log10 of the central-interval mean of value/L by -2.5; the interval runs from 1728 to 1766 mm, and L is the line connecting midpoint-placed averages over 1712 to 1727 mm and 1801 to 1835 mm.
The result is -0.20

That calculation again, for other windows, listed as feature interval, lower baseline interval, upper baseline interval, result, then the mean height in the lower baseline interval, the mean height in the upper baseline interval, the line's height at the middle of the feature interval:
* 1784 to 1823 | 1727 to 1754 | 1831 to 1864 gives 0.06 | 95.7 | 96.5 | 96.2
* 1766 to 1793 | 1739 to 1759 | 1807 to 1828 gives 0.04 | 97.7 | 90.5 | 94.5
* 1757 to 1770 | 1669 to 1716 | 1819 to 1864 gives -0.16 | 69.5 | 95.1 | 81.7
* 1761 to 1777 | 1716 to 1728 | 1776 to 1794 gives -0.03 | 82.2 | 91.5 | 89.1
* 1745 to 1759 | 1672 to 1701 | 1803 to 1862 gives -0.16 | 78.2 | 93.7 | 85.2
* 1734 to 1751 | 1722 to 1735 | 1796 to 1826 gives -0.06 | 91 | 91.3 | 91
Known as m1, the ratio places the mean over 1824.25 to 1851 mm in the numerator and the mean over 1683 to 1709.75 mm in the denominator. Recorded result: 1.5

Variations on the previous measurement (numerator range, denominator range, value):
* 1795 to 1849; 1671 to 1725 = 1.32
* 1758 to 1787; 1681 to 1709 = 1.46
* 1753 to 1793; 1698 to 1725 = 1.59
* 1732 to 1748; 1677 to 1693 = 1.14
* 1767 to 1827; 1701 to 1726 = 1.50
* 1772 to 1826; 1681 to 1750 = 1.20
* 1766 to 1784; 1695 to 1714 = 1.90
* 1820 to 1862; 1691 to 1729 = 1.51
